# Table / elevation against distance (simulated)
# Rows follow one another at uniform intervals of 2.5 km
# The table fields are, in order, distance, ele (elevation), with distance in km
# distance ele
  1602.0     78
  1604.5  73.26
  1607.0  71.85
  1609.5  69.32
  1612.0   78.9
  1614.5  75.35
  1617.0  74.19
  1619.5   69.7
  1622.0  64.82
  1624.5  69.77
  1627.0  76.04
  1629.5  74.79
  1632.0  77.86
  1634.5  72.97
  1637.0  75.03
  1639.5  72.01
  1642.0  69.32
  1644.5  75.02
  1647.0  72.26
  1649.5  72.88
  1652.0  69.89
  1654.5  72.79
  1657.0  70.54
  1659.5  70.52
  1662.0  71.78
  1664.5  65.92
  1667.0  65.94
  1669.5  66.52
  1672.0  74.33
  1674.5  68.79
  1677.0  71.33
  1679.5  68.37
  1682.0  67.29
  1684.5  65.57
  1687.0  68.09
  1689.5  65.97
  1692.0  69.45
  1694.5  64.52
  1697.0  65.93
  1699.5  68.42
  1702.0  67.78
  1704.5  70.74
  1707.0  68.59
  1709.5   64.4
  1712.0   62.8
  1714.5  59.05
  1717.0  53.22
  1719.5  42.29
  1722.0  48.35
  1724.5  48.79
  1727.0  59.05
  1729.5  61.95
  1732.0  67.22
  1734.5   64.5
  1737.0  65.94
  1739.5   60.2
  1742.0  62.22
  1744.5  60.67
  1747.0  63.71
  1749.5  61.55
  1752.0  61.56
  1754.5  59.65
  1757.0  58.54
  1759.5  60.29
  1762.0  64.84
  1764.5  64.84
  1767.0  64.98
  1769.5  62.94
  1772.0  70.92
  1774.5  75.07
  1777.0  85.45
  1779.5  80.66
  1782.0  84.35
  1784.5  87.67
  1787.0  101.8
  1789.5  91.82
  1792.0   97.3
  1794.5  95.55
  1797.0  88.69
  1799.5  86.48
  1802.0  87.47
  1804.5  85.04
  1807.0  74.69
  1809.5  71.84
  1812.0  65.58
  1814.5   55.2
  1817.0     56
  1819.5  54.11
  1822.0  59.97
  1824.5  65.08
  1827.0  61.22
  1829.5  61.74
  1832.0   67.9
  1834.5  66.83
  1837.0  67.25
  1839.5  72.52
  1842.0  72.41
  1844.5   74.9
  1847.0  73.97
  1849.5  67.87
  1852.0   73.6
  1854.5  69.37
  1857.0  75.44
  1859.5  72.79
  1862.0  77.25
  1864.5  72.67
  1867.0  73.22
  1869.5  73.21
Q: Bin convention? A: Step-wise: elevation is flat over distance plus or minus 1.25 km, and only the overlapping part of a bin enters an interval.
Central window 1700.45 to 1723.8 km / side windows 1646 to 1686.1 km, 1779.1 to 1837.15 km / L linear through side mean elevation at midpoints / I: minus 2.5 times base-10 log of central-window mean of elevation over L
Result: 0.20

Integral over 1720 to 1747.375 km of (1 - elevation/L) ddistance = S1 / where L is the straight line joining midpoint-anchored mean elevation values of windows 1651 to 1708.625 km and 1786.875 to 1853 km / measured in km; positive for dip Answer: 4.22 km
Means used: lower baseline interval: 68.6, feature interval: 59.6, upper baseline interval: 73.5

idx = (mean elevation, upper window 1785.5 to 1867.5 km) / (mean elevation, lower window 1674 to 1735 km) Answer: 1.2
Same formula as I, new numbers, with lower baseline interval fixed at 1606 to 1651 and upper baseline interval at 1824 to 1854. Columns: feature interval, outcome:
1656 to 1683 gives 0.044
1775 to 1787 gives -0.221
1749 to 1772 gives 0.127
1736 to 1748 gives 0.135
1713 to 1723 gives 0.360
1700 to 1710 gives 0.051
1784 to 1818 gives -0.176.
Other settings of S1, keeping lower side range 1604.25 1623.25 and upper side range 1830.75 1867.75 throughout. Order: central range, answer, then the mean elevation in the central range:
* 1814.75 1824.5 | 1.94 km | 57.6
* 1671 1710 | 2.11 km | 68.1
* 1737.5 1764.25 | 3.86 km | 61.6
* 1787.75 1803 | -4.18 km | 91.6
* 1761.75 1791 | -2.70 km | 78.6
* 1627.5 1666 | -0.10 km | 72.3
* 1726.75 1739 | 1.38 km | 63.9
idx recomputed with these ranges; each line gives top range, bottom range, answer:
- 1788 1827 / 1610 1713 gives 1.07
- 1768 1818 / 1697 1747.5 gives 1.31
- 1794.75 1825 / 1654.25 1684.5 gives 1.04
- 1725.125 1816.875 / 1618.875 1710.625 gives 1.03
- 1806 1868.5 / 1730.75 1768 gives 1.09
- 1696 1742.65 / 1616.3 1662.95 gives 0.85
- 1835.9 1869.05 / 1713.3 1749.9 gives 1.24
